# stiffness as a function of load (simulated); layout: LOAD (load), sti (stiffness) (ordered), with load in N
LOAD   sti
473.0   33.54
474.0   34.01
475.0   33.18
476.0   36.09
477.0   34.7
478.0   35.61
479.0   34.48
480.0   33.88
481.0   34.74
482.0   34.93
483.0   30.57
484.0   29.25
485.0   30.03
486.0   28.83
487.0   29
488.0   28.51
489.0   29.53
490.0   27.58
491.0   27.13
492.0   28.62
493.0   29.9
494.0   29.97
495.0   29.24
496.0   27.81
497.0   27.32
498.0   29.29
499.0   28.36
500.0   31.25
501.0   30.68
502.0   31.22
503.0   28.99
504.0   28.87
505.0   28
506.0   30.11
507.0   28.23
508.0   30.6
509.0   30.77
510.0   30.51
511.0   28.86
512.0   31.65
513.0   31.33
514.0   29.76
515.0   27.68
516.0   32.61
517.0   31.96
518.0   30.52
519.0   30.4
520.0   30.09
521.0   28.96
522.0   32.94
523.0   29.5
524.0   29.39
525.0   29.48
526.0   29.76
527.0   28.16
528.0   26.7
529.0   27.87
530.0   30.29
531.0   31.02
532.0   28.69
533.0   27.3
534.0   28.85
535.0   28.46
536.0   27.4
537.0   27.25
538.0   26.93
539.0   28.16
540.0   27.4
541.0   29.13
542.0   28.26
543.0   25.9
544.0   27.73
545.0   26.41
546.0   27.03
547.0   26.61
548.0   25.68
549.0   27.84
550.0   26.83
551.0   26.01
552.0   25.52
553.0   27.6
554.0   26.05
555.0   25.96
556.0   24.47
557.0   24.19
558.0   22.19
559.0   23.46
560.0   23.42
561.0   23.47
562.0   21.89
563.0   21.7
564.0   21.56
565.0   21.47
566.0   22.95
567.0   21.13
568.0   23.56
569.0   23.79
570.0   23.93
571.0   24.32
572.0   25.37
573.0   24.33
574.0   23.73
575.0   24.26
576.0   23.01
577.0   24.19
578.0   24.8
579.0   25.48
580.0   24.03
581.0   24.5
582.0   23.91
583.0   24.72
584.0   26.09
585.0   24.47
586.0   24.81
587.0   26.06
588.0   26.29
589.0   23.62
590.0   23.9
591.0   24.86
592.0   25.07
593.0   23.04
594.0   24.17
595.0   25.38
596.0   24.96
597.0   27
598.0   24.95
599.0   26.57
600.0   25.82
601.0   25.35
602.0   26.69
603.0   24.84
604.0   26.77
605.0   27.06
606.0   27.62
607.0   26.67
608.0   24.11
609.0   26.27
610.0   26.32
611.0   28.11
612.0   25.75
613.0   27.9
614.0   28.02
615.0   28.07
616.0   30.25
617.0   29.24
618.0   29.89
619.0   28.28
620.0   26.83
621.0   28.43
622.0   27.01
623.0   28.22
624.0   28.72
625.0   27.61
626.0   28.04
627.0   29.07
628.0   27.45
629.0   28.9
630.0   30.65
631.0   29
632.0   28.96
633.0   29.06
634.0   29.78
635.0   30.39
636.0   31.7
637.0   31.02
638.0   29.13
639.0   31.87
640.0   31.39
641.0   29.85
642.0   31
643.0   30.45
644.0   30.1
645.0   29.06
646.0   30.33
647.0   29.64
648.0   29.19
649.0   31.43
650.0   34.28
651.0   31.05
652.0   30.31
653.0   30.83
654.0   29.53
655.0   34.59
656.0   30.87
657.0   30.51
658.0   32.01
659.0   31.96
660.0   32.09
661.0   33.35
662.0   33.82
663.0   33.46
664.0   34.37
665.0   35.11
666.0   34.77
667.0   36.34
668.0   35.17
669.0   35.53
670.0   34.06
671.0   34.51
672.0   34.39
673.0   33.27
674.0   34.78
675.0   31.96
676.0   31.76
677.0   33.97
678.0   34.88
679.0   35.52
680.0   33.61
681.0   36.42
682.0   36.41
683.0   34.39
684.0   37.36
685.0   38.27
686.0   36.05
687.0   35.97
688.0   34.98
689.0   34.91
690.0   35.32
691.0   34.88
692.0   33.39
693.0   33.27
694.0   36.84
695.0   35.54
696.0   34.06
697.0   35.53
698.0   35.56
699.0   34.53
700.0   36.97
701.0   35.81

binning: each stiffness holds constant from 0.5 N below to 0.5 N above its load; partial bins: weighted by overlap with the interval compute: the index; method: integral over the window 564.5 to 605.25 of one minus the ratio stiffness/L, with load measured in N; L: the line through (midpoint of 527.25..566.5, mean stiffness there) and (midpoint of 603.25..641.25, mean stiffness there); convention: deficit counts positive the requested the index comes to 4.0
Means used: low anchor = 26.2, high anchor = 28.5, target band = 24.6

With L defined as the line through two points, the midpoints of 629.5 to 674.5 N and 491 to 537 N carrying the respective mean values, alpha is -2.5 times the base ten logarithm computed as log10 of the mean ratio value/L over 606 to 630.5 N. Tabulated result 0.12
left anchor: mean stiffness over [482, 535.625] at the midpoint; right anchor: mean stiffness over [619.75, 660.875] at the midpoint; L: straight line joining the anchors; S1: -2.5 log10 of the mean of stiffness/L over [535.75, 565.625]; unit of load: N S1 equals 0.16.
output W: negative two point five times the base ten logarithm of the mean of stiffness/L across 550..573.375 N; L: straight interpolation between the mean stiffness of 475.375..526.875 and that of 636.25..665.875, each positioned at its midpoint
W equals 0.28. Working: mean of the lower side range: 30.4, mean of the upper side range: 31.5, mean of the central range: 23.9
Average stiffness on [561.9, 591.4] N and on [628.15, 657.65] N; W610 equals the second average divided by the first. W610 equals 1.27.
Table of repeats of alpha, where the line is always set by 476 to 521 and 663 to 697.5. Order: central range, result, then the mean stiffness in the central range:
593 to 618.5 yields 0.23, 26.6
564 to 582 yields 0.33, 23.8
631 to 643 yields 0.12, 30.3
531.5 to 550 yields 0.14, 27.5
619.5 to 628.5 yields 0.20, 27.9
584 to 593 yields 0.29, 24.8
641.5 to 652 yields 0.12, 30.6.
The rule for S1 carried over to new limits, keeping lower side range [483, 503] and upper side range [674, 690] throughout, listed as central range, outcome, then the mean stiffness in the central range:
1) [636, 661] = 0.102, 31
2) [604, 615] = 0.218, 26.8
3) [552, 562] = 0.263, 24.5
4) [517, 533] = 0.021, 29.6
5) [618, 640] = 0.150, 29.1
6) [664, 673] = -0.006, 34.9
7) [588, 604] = 0.274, 25.2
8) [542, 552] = 0.157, 26.7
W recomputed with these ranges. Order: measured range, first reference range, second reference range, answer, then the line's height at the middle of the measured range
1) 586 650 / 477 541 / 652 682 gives 0.16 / 32.4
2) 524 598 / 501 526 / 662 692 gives 0.22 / 31.5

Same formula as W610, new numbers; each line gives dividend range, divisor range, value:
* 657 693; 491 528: 1.16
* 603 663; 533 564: 1.13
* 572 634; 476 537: 0.88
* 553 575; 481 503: 0.80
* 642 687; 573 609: 1.32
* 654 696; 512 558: 1.22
